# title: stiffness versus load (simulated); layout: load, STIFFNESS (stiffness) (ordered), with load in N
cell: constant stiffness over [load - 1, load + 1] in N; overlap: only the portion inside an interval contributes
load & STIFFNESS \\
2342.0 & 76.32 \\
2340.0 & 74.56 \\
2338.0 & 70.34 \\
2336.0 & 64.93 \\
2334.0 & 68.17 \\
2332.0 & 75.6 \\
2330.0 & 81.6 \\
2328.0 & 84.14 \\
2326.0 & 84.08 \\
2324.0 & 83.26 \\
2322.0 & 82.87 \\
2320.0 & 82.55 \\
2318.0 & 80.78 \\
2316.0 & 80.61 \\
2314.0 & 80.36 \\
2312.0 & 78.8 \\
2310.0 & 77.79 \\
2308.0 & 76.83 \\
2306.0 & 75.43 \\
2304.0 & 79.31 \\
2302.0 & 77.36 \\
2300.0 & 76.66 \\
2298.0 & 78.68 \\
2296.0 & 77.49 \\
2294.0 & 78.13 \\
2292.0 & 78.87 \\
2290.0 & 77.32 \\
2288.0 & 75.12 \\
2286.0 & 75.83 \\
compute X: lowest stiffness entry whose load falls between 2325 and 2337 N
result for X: 64.93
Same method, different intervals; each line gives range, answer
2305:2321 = 75.43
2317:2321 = 80.78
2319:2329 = 82.55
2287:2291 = 75.12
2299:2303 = 76.66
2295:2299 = 77.49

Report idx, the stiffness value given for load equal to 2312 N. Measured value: 78.8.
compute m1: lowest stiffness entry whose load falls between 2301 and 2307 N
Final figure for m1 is 75.43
